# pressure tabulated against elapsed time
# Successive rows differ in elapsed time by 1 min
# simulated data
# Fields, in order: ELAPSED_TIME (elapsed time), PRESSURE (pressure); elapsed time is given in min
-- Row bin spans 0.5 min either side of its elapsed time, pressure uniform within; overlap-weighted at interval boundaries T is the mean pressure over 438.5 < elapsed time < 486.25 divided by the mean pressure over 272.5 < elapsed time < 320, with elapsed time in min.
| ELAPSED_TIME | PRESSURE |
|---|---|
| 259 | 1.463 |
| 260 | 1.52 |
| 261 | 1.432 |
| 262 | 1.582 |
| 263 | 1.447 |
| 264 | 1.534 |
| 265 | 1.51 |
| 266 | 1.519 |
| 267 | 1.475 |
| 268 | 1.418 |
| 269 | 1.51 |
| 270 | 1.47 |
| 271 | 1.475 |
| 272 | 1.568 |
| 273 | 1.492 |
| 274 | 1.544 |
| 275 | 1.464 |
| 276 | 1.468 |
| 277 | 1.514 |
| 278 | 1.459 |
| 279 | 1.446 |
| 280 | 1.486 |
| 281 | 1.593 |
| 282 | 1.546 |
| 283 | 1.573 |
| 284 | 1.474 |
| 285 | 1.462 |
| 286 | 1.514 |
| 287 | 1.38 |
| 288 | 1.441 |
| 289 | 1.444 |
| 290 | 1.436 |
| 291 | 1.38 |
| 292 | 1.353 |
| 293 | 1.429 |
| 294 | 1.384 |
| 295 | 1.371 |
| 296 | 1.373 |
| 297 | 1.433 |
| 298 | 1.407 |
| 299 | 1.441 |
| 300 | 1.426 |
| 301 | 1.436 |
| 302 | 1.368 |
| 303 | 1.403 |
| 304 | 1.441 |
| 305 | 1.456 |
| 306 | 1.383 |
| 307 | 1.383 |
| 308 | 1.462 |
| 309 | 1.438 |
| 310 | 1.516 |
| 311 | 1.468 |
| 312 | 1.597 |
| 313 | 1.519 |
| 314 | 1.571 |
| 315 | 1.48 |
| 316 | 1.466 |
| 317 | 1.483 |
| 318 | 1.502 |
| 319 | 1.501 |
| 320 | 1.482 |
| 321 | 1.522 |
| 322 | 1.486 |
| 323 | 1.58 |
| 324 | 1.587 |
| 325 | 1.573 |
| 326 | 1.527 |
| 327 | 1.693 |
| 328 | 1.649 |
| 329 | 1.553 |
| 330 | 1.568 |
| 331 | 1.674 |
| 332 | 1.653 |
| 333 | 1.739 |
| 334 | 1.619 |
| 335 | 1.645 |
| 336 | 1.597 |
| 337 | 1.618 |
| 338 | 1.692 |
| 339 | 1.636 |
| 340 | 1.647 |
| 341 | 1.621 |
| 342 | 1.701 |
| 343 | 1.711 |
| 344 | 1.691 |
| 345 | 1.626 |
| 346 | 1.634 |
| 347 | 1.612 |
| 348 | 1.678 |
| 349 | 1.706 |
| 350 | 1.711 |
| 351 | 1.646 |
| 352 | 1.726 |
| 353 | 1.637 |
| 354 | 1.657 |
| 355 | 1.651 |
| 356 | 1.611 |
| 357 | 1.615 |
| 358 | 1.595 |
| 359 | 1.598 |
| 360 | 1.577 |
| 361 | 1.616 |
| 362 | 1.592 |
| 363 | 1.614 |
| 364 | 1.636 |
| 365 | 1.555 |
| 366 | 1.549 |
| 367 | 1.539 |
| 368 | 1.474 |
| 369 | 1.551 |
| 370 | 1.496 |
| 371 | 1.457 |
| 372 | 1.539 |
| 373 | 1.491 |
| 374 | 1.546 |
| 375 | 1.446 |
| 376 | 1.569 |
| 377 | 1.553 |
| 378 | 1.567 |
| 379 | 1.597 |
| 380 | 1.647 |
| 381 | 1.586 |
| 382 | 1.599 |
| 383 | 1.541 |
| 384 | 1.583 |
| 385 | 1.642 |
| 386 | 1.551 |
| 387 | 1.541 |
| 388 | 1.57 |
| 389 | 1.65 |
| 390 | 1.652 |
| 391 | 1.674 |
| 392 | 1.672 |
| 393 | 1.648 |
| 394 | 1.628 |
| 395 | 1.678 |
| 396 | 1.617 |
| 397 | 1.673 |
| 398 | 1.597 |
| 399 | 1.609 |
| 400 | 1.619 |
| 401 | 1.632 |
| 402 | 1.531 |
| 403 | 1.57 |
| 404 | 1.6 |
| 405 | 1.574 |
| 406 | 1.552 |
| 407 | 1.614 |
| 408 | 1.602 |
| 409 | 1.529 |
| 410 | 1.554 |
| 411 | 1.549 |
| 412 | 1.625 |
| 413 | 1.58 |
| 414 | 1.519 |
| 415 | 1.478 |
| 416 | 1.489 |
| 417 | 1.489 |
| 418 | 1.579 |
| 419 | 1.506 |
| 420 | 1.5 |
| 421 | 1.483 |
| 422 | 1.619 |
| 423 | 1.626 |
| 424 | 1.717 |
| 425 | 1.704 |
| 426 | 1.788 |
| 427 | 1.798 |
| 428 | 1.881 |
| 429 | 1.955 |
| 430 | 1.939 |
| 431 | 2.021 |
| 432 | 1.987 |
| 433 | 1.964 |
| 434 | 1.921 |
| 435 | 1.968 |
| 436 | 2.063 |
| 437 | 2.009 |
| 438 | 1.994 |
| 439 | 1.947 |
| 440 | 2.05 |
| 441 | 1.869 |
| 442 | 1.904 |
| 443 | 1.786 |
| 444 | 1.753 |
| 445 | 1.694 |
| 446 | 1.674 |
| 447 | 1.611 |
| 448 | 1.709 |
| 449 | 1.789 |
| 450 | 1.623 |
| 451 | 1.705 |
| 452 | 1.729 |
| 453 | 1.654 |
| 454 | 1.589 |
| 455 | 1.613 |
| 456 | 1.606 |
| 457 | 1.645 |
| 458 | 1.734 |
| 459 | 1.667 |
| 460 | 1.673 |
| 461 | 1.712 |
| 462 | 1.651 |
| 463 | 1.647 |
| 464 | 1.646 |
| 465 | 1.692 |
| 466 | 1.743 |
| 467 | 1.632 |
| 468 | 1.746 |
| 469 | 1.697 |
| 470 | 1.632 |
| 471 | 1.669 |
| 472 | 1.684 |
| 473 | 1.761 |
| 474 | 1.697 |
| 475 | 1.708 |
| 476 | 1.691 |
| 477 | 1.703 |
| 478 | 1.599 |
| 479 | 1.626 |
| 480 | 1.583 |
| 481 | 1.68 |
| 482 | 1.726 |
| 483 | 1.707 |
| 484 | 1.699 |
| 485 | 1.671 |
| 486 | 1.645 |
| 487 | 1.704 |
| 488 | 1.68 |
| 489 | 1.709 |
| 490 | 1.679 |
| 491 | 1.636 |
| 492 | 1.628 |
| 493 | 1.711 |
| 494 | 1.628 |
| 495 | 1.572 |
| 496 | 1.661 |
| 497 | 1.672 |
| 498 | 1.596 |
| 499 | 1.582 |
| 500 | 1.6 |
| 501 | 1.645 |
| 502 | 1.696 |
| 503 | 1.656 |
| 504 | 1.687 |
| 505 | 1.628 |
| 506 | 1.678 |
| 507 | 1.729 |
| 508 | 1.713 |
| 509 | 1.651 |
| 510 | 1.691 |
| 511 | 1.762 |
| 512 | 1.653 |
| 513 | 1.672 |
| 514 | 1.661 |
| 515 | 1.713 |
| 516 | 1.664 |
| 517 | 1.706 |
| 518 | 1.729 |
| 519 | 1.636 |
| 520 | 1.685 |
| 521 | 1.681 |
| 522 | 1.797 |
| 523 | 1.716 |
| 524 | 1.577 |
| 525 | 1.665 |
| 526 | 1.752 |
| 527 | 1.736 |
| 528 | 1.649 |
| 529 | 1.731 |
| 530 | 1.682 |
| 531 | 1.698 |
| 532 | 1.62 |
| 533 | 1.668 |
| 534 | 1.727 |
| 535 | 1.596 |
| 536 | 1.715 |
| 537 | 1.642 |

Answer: 1.2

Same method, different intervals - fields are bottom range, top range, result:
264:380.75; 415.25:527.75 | 1.11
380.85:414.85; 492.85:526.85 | 1.05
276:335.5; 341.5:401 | 1.07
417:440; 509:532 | 0.93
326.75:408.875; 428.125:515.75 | 1.07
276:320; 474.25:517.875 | 1.14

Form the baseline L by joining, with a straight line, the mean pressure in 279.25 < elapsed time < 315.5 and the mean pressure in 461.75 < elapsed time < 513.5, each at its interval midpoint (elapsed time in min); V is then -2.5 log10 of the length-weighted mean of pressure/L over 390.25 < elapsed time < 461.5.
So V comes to -0.065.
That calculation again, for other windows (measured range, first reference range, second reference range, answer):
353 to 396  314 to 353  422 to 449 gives 0.081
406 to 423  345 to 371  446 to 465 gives 0.065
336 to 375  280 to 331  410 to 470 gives -0.026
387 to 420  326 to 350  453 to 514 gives 0.047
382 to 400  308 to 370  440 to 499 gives 0.008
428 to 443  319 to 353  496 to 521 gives -0.186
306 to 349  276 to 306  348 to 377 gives -0.044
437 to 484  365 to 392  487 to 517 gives -0.053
